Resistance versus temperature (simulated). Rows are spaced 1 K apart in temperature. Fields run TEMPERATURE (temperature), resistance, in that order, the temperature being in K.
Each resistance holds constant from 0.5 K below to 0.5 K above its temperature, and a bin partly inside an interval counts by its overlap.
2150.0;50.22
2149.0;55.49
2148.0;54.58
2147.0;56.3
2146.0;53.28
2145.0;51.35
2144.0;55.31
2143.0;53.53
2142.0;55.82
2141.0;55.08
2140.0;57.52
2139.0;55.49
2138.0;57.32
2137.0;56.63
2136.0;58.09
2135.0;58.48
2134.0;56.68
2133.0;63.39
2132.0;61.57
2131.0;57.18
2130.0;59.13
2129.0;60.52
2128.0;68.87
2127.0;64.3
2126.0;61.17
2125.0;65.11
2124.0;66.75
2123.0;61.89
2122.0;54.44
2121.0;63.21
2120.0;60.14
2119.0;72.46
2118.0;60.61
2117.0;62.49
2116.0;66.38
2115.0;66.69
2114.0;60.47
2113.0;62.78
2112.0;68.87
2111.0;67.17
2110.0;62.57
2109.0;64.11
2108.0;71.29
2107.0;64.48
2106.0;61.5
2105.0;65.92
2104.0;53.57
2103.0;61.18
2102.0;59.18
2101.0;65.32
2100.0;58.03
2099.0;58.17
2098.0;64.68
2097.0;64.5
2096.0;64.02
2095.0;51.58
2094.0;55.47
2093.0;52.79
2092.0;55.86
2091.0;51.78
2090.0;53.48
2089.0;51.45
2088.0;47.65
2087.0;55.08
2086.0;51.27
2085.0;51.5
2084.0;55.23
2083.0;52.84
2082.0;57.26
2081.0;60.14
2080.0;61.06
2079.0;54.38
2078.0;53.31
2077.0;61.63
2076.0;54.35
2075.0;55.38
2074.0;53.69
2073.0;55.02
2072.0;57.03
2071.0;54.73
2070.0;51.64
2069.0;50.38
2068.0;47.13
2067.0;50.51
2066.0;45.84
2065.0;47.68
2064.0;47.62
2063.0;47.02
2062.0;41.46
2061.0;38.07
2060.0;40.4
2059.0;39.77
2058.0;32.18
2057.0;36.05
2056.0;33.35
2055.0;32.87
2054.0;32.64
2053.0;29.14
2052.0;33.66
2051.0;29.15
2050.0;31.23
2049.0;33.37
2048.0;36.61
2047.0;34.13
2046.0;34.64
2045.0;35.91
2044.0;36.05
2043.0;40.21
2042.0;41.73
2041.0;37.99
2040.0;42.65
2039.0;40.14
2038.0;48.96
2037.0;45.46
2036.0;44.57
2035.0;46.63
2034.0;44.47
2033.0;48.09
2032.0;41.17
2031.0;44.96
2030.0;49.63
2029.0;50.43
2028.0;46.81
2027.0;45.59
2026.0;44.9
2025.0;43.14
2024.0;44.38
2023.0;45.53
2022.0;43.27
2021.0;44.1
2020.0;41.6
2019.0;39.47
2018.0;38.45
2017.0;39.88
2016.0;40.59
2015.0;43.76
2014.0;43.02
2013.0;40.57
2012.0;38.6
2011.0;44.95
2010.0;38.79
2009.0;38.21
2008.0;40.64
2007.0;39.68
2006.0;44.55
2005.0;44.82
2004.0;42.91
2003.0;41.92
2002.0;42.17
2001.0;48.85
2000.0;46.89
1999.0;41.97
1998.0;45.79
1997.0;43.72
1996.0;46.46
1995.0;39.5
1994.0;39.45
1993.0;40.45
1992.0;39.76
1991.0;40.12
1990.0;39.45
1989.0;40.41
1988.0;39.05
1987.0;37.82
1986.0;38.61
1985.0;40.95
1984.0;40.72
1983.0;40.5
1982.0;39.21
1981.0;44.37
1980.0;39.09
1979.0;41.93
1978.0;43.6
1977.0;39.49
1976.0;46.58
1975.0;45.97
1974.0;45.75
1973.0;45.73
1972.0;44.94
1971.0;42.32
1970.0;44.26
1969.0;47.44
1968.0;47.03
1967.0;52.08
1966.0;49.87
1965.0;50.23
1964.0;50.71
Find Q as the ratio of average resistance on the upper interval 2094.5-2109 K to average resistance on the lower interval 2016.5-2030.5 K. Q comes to 1.40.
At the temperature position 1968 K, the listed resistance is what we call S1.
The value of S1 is 47.03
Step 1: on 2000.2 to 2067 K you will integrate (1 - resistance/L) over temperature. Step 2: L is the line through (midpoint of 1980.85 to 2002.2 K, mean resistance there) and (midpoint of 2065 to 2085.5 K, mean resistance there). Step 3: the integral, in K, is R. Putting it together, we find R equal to 9.0 K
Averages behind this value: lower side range 41.6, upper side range 54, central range 41.1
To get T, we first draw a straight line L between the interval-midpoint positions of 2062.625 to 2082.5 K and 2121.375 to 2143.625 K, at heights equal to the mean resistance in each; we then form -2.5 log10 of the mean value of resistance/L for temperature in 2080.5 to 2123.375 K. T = -0.06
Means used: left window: 53.3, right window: 59.5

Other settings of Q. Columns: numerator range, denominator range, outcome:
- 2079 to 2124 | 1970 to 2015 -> 1.42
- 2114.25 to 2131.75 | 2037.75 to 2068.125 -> 1.64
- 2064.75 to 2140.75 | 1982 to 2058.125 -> 1.44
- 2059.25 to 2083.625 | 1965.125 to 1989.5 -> 1.19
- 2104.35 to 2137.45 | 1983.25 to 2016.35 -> 1.51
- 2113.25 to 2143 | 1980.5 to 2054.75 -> 1.48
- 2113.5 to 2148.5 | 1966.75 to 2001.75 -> 1.40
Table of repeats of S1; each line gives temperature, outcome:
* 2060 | 40.4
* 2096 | 64.02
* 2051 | 29.15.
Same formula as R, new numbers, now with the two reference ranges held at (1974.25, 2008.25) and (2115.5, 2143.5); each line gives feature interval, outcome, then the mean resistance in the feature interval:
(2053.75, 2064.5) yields 2.67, 38.4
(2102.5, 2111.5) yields -0.94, 63.5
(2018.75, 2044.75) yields 1.92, 43.9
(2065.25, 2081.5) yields -0.31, 54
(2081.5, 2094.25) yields 0.41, 53.2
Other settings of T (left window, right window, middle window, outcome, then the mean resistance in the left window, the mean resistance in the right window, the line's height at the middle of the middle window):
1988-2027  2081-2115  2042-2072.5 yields 0.275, 42.2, 59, 51.4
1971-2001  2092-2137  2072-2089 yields 0.032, 42.1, 61.9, 56.6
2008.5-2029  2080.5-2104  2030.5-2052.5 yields 0.176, 42.5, 56.4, 46.8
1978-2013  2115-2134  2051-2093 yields 0.131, 41.6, 62.7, 54.1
